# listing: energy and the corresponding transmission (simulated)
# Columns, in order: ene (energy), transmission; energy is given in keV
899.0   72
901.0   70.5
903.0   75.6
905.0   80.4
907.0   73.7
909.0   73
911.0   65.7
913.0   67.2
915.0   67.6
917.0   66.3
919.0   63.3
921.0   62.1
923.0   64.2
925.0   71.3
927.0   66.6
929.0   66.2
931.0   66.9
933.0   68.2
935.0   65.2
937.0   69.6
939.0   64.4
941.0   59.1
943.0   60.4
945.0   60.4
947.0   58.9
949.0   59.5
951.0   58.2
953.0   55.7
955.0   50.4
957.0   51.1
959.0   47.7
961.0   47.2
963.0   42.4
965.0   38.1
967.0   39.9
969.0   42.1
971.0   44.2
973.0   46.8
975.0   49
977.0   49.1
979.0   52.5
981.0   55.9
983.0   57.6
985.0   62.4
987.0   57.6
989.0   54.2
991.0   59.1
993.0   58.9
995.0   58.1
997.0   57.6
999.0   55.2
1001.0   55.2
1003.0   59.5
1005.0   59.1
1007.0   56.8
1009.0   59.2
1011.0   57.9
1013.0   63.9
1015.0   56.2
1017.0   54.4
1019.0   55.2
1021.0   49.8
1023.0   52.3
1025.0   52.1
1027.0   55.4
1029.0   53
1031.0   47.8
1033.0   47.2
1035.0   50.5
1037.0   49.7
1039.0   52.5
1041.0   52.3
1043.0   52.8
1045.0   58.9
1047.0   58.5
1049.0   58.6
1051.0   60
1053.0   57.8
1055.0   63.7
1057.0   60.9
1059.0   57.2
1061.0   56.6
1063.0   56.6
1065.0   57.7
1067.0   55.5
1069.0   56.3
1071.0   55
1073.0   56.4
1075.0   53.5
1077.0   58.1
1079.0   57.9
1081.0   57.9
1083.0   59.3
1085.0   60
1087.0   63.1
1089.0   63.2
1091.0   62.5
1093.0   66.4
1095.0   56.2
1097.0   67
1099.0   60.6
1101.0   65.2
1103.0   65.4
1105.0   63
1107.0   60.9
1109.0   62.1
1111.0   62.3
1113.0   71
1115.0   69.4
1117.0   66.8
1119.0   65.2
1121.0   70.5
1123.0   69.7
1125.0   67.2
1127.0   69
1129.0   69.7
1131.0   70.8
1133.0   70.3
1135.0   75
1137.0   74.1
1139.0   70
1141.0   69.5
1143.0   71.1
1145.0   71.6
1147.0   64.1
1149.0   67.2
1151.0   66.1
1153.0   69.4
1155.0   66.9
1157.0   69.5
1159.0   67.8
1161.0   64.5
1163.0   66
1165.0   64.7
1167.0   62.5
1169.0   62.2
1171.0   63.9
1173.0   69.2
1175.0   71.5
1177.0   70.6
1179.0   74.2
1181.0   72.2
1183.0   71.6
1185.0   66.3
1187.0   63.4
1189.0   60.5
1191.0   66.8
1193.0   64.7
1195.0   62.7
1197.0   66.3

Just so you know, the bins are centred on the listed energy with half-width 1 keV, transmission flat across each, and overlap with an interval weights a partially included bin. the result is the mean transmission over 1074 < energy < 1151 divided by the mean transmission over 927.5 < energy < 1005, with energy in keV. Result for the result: 1.18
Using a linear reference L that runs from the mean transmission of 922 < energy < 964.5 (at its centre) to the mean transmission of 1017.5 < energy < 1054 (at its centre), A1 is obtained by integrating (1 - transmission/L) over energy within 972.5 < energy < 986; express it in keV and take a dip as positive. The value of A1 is 0.84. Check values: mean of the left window 59.4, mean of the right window 53.6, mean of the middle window 53.6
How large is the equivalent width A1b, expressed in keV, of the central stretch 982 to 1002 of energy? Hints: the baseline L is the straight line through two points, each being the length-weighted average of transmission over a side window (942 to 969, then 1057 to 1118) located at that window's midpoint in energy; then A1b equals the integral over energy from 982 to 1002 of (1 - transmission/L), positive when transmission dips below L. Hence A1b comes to -1.4 keV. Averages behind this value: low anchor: 51.2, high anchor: 60.8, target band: 57.6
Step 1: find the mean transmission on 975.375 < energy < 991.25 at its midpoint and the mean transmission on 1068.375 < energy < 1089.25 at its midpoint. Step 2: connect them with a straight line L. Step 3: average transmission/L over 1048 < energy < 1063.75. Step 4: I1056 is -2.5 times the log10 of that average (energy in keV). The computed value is -0.03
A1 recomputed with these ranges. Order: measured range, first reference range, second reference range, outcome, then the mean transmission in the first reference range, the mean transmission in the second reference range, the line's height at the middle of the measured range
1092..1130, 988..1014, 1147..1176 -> -1.1 keV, 58.1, 66.4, 63.8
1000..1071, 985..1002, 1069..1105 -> 3.6 keV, 57.3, 60.4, 58.7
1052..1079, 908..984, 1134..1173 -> 2.6 keV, 57.7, 67.7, 63.5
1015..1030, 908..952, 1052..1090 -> 1.8 keV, 64.7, 58.2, 60.5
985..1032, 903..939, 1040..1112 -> 5.3 keV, 68.2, 59.4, 63.2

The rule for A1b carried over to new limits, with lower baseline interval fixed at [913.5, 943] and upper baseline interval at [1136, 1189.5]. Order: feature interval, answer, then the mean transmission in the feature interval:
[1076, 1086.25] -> 1.3 keV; 58.7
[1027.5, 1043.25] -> 3.8 keV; 50.8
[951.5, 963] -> 2.8 keV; 50.1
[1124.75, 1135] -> -0.4 keV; 70.1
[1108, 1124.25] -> 0.1 keV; 67.1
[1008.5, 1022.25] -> 2.1 keV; 56.5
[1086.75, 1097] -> 0.7 keV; 62.7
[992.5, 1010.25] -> 2.3 keV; 57.7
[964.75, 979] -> 4.5 keV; 45.1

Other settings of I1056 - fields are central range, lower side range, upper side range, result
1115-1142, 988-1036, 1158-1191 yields -0.10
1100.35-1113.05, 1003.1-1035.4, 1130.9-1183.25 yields 0.00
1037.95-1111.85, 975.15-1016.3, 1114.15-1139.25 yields 0.10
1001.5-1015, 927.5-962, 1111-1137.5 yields 0.07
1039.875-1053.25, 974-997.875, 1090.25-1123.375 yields 0.07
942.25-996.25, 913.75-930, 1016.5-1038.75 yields 0.13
